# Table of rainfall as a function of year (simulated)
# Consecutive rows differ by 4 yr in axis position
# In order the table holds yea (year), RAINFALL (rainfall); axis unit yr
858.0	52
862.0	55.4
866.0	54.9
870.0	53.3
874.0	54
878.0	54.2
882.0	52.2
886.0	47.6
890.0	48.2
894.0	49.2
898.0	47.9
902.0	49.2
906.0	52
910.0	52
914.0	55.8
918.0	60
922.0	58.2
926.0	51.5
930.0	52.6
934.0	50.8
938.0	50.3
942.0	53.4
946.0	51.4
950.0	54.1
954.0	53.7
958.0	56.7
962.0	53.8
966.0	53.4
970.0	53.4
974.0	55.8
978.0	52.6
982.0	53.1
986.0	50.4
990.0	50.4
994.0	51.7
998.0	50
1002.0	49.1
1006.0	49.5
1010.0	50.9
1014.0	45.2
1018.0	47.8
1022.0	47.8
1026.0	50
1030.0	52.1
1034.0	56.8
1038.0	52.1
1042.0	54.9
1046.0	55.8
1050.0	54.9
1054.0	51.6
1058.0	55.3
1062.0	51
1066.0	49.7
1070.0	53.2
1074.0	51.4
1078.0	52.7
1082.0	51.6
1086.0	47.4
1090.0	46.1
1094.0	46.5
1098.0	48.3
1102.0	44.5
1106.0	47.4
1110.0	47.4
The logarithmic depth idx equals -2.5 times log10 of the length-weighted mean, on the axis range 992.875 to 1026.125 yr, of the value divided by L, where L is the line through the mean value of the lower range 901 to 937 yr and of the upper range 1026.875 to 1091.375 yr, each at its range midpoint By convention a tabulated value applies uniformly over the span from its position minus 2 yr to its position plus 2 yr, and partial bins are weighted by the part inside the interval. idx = 0.081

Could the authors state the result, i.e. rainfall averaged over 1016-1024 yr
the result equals 47.8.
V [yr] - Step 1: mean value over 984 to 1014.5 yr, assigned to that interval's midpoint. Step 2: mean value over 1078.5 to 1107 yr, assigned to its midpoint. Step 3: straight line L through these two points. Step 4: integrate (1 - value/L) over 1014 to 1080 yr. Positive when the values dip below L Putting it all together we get -4.6 yr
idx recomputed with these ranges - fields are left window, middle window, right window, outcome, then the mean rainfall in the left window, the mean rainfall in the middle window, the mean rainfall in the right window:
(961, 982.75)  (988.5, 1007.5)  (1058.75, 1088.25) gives 0.06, 53.7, 50.1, 51.1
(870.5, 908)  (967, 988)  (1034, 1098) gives -0.04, 50.6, 53.1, 51.7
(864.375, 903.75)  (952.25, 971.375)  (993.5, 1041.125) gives -0.07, 51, 54.2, 50.3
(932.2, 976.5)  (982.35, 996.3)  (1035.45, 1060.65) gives 0.05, 53.3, 51.1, 54.1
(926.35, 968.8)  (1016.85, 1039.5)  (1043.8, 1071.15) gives 0.04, 53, 51.2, 53.1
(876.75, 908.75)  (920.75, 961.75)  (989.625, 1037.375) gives -0.07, 50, 53.2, 50.2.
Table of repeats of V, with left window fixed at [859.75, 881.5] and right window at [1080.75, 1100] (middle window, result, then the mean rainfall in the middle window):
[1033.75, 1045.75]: -1.3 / 54.5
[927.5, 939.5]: 0.2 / 51.3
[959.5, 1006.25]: -1.0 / 52.1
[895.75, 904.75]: 0.8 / 48.9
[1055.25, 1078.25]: -1.7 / 52.2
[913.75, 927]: -1.0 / 56.8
